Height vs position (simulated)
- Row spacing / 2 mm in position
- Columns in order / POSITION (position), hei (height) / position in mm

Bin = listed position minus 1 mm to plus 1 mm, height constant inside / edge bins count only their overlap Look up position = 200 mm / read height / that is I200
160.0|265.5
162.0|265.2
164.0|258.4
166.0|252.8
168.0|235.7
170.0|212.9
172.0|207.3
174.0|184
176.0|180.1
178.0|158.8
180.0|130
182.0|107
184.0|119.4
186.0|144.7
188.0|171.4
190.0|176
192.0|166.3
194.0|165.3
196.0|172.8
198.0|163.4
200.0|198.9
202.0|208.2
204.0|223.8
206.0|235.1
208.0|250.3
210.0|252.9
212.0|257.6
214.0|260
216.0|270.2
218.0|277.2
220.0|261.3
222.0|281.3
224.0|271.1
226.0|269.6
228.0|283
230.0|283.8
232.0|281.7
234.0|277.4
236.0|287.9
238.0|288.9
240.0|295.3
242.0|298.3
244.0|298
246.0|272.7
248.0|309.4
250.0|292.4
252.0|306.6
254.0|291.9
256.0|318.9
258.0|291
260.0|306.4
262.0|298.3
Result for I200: 198.9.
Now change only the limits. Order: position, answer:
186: 144.7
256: 318.9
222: 281.3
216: 270.2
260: 306.4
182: 107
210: 252.9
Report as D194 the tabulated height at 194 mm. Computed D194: 165.3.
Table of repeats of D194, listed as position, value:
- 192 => 166.3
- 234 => 277.4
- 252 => 306.6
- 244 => 298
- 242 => 298.3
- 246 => 272.7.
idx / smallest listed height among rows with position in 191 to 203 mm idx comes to 163.4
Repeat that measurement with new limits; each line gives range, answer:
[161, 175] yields 184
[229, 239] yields 277.4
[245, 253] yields 272.7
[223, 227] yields 269.6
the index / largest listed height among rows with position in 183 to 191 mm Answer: 176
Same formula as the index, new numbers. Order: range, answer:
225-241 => 295.3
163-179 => 258.4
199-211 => 252.9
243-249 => 309.4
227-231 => 283.8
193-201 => 198.9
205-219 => 277.2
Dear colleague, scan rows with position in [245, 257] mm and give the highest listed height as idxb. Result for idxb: 318.9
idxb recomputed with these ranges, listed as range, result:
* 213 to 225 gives 281.3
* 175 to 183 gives 180.1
